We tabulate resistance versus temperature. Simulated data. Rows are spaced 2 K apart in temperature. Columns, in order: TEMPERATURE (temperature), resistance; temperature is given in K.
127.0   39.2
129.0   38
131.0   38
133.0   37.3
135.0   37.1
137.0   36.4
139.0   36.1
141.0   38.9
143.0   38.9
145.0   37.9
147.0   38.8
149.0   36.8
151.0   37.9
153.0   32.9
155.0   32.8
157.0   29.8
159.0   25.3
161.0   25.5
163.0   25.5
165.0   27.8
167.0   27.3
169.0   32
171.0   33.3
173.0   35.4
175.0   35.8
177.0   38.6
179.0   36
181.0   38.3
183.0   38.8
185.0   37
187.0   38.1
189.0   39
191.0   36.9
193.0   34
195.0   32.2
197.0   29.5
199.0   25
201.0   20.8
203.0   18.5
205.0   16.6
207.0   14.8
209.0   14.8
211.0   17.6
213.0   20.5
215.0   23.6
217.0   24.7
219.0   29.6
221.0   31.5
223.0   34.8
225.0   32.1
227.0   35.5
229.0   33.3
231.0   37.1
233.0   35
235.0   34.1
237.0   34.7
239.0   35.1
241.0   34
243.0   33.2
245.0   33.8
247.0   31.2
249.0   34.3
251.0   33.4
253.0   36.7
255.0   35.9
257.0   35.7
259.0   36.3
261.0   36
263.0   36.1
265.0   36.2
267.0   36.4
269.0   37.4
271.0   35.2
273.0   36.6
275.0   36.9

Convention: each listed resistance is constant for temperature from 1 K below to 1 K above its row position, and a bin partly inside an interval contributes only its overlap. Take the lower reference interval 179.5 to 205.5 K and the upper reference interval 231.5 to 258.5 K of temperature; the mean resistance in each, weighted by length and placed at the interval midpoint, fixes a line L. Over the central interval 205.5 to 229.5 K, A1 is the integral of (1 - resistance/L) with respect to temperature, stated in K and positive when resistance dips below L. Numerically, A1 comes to 5.3 K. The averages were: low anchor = 31.5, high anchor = 34.5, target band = 25.7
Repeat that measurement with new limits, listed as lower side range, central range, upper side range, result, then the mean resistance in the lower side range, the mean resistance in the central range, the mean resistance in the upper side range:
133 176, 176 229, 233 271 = 7.7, 33.5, 29.3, 35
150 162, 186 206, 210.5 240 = 1.1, 30.7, 29.1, 30.8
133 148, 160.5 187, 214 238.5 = 1.5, 37.7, 33.5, 32.2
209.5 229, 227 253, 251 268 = -1.9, 27.7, 34.3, 36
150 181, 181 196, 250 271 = -1.7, 31.9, 36.7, 36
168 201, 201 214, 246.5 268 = 6.5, 34.6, 17.4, 35.4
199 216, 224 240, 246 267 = -4.6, 18.8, 34.6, 35.2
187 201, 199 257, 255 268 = 8.7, 32.3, 29.2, 36.1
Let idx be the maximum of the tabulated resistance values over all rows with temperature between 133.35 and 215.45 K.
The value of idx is 39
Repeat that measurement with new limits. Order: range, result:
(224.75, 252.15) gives 37.1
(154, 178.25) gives 38.6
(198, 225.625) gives 34.8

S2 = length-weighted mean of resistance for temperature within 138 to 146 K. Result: 38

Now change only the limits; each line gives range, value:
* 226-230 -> 34.4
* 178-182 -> 37.1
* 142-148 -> 38.5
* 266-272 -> 36.3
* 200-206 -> 18.6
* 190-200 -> 31.5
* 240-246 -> 33.7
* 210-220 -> 23.2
